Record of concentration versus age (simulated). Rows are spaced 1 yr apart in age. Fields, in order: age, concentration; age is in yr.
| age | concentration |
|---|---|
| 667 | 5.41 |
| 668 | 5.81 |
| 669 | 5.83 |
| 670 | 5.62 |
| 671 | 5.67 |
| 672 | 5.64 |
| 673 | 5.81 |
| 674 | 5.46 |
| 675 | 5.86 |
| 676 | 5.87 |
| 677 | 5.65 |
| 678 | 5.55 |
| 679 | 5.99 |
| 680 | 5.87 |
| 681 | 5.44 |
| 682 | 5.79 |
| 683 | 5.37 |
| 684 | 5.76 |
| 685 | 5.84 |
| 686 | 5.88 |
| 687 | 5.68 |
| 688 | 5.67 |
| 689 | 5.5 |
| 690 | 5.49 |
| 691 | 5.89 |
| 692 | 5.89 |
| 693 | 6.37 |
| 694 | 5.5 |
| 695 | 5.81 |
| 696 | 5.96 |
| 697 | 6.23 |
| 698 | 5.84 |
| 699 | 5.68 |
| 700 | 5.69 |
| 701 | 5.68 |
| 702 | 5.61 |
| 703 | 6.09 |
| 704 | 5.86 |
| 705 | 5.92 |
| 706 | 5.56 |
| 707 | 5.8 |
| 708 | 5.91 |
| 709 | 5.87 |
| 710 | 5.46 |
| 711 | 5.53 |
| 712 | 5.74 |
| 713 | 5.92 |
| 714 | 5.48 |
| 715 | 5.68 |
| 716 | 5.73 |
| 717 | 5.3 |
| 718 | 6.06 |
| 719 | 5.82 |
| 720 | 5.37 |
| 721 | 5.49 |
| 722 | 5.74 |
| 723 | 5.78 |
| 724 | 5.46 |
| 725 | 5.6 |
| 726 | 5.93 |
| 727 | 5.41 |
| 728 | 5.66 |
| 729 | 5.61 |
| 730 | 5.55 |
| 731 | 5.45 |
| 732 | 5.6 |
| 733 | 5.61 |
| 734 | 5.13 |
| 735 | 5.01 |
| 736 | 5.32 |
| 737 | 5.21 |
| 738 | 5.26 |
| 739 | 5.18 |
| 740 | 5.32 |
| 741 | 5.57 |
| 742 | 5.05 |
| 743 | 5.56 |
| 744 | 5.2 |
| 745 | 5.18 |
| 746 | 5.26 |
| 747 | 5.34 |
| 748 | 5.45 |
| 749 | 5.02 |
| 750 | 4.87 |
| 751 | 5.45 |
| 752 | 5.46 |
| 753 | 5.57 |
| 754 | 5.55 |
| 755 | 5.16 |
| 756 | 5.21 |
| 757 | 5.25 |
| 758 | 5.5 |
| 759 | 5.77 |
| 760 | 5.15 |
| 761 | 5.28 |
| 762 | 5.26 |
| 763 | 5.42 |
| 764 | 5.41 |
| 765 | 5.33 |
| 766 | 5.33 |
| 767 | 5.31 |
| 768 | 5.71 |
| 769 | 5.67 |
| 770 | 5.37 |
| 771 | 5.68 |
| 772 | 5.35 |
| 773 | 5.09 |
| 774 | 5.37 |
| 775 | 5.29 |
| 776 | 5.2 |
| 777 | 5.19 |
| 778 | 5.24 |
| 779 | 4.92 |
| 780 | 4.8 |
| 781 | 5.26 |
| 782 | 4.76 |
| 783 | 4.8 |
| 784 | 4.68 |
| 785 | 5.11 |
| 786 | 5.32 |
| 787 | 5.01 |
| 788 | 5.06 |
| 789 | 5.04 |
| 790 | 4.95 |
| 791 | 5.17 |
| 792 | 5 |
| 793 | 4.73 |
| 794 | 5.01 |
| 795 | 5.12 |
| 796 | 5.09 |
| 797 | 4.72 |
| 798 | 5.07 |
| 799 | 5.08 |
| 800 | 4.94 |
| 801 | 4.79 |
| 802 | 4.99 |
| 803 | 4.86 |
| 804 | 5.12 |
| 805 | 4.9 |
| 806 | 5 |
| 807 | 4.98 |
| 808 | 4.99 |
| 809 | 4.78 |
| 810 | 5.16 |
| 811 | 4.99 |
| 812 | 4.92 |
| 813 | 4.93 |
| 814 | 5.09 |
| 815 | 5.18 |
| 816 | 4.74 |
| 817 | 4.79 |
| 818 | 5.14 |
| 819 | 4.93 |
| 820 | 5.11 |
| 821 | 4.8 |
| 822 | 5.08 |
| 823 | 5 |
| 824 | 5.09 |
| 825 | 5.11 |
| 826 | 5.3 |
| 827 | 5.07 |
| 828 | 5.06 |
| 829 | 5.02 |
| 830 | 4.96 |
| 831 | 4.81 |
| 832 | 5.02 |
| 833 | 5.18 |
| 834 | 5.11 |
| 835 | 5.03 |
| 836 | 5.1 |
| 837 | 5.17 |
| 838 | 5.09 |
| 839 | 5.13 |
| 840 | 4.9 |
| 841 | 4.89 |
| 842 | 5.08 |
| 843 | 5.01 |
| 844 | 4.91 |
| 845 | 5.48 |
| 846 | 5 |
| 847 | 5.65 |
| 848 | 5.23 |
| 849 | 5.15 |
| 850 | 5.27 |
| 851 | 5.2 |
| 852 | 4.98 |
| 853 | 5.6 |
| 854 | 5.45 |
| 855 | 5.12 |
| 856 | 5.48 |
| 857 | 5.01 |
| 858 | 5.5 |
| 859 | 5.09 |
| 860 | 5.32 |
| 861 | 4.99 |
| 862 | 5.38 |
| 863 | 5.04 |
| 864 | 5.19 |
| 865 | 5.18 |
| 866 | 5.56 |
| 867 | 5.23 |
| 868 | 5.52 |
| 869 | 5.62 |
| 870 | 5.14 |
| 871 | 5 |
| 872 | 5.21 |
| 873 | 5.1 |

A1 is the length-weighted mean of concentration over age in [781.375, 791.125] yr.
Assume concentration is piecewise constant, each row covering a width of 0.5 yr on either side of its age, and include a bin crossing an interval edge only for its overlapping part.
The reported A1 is 4.99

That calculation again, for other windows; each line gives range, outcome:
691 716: 5.8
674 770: 5.57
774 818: 5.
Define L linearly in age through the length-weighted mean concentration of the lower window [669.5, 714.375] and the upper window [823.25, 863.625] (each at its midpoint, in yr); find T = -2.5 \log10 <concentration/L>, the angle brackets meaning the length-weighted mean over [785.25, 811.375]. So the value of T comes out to 0.070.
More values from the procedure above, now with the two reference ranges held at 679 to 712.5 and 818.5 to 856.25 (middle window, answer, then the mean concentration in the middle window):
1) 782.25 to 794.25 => 0.075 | 4.98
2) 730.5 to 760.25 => 0.043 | 5.32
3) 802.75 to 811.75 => 0.059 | 4.98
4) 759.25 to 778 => 0.015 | 5.36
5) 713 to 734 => 0.005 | 5.61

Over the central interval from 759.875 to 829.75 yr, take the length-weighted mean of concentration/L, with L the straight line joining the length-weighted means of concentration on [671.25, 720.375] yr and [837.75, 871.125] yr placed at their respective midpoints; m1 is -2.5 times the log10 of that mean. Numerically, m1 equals 0.07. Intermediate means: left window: 5.74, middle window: 5.09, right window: 5.22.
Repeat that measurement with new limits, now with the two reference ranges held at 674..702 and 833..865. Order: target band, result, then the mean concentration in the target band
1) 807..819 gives 0.07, 4.97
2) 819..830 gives 0.05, 5.05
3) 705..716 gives -0.01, 5.71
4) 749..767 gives 0.03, 5.34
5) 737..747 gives 0.06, 5.29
